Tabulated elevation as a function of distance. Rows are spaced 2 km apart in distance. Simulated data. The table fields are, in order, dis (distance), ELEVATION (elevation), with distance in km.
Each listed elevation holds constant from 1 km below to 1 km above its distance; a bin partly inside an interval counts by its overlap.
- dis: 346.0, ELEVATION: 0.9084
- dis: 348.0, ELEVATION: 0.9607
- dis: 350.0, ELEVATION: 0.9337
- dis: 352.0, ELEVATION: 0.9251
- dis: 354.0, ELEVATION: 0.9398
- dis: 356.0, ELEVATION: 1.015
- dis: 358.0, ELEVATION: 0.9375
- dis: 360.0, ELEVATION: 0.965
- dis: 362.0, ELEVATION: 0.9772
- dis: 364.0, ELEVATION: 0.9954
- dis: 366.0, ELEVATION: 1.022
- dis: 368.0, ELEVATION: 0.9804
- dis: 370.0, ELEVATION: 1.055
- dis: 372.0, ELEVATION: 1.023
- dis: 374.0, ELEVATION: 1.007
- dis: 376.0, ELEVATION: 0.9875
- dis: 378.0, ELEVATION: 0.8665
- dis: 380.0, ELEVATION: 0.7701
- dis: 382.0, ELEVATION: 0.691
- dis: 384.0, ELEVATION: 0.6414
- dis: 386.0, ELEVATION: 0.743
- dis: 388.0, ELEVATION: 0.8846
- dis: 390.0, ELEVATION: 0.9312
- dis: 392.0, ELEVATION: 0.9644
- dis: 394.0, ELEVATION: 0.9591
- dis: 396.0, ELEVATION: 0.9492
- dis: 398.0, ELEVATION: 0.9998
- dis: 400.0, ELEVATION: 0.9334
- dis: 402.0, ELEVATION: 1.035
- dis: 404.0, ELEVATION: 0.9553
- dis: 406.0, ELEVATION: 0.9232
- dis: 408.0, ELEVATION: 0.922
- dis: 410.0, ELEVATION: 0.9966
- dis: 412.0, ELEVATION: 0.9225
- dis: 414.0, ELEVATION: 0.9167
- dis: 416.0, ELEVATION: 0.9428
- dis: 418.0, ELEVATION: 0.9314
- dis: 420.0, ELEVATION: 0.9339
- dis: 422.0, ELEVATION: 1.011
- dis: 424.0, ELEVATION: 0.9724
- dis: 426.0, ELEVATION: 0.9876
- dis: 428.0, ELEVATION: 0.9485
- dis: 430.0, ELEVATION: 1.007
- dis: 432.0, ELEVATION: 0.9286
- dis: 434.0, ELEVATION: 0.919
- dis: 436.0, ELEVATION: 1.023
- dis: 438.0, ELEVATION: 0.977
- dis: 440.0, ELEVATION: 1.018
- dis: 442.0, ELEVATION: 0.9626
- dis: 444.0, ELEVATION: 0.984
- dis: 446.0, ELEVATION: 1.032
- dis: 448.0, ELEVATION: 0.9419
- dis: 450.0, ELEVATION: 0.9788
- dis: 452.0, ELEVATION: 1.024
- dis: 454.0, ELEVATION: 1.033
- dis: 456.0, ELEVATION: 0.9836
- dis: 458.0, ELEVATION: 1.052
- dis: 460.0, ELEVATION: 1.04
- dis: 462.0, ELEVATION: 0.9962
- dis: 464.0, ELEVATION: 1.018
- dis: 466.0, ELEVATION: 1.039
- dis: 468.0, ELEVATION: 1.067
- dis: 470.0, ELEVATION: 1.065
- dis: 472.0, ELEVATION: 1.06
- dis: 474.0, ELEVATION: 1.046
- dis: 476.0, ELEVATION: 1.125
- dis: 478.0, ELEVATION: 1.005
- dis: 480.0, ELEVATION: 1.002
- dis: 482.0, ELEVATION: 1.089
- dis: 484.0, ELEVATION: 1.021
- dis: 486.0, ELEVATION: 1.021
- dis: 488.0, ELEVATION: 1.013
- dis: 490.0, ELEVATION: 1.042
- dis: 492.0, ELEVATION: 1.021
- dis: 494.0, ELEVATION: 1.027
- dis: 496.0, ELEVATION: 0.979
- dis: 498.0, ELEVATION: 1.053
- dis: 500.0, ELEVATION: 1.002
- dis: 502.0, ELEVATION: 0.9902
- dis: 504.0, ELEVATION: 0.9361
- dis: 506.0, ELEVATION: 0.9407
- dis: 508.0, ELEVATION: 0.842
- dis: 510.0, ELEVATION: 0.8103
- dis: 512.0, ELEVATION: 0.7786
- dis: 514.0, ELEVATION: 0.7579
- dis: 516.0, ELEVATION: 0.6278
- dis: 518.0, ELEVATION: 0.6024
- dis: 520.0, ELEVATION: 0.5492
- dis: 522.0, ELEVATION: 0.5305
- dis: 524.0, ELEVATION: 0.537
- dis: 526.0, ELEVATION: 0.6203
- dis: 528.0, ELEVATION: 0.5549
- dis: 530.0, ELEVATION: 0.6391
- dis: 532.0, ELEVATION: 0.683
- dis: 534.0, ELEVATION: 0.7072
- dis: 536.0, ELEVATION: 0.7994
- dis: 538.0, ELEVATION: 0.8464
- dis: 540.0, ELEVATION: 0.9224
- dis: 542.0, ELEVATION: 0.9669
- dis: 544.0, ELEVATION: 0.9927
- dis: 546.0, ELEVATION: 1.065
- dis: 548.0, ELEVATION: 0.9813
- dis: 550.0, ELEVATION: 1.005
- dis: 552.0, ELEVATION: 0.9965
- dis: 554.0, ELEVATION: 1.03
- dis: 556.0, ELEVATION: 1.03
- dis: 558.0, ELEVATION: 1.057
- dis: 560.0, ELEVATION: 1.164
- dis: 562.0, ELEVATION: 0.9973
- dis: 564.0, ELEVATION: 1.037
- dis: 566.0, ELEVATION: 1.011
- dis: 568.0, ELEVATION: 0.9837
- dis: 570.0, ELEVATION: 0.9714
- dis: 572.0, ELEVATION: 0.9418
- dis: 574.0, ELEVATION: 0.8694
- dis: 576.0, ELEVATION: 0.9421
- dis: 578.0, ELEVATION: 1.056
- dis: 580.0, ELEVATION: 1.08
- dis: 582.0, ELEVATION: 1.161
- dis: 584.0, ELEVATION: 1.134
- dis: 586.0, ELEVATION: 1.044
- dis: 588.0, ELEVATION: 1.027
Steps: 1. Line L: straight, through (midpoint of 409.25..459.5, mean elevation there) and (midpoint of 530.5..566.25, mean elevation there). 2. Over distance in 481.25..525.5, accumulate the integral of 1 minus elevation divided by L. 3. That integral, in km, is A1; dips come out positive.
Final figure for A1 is 4.5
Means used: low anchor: 0.978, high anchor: 0.955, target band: 0.867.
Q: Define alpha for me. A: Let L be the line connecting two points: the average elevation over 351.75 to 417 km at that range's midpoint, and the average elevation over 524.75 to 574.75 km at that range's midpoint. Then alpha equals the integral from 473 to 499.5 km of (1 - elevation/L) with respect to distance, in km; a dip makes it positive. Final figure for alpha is -3.2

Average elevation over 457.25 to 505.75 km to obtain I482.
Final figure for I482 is 1.03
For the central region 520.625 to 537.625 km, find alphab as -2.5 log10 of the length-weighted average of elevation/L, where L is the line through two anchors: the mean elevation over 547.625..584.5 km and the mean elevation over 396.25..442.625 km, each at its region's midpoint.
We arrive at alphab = 0.49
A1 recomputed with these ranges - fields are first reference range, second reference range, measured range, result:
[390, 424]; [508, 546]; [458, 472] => -3.20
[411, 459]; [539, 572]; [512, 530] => 7.03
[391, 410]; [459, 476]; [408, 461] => 1.40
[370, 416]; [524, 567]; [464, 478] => -2.34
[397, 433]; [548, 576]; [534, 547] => 1.08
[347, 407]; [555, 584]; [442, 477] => -1.95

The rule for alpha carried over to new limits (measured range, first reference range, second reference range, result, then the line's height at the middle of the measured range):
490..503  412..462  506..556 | -2.30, 0.862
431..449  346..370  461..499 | 0.68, 1.01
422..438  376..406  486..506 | -0.74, 0.93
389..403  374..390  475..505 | -2.02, 0.845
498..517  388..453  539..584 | 2.50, 0.996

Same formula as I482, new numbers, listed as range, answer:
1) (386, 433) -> 0.95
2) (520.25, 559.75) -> 0.841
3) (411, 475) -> 0.993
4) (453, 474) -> 1.04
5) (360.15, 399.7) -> 0.92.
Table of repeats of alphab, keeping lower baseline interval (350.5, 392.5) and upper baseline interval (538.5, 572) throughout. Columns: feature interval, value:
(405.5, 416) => 0.001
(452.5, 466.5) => -0.066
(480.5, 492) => -0.064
